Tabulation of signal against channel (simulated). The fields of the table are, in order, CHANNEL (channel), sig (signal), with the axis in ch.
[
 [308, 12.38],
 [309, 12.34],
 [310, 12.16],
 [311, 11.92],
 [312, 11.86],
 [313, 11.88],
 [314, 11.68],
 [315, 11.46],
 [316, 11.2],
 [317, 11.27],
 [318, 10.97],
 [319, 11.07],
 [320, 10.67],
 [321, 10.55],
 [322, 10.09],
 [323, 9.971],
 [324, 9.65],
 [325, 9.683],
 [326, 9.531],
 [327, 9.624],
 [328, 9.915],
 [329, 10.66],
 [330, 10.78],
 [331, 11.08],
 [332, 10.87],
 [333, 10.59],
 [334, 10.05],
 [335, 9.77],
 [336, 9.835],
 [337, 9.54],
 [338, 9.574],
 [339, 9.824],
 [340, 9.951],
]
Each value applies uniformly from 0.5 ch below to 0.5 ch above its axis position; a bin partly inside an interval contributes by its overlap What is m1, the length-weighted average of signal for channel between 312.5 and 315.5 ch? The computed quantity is 11.7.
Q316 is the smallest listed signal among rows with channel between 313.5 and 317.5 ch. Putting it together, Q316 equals 11.2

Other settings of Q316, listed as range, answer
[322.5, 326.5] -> 9.531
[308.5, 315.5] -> 11.46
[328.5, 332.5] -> 10.66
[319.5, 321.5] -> 10.55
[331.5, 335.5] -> 9.77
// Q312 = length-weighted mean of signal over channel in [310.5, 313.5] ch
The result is 11.9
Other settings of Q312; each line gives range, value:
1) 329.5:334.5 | 10.7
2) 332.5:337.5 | 9.96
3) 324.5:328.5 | 9.69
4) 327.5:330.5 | 10.5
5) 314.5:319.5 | 11.2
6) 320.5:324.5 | 10.1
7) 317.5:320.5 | 10.9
